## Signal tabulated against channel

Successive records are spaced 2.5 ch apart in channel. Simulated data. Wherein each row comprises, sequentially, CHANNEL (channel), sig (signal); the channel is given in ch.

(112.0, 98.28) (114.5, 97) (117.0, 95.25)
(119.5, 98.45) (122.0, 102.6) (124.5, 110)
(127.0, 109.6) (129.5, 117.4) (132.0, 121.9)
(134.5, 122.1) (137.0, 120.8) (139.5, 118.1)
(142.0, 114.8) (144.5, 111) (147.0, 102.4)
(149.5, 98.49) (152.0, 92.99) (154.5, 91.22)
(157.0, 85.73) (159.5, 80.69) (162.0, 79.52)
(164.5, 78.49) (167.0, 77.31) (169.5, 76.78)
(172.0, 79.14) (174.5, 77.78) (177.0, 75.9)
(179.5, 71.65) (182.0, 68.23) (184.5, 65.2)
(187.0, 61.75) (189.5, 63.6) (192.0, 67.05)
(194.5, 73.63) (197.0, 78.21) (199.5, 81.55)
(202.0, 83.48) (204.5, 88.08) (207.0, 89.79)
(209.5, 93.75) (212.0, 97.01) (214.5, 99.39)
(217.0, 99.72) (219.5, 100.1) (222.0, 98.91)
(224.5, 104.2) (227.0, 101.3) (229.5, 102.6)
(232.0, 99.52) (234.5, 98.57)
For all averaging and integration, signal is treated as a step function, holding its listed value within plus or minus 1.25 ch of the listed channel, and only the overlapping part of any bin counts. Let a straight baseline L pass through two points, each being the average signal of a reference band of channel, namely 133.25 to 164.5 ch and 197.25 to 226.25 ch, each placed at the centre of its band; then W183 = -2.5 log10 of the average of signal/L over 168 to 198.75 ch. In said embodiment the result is 0.33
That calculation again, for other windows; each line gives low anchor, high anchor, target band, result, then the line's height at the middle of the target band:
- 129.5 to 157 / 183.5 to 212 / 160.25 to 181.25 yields 0.207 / 93.1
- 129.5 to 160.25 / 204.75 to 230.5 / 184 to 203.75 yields 0.357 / 101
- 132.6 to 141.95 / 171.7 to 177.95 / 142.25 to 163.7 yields 0.099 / 102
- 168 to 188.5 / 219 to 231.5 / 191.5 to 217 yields 0.026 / 88.3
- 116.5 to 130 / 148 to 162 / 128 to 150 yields -0.176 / 97.4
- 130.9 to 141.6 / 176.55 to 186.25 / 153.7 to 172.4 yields 0.113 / 90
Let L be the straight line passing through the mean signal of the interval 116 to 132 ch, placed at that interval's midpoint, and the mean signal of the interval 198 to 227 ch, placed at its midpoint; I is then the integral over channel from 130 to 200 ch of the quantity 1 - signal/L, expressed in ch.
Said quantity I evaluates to 9.80 ch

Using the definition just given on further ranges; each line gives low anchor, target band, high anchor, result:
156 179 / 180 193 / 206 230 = 3.12 ch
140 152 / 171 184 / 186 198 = 1.07 ch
